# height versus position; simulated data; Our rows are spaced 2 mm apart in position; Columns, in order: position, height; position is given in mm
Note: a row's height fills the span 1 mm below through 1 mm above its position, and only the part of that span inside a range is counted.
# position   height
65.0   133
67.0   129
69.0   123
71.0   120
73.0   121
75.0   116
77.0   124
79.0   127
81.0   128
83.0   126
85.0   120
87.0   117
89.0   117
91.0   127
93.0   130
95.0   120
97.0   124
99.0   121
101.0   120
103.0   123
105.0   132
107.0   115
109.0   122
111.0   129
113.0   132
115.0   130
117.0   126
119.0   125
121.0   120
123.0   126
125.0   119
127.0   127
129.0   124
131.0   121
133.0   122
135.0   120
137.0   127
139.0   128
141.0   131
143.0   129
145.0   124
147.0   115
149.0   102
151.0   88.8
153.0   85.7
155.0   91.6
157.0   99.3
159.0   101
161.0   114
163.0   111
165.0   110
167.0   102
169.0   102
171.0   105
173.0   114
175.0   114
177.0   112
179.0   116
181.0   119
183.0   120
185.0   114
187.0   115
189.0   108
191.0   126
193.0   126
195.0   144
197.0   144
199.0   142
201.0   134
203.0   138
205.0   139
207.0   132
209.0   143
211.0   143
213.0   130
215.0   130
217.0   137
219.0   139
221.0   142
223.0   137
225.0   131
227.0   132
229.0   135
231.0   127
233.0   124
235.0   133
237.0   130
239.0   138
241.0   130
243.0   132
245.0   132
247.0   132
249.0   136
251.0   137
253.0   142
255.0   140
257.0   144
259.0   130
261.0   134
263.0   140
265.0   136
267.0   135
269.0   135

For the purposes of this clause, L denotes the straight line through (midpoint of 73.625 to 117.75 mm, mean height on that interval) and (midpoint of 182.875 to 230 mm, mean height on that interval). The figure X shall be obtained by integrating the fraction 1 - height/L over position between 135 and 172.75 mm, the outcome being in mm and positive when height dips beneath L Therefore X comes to 5.5 mm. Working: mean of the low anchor 124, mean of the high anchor 133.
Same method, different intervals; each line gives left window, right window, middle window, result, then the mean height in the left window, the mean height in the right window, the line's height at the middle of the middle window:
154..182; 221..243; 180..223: -4.0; 108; 132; 121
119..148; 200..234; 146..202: 6.9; 124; 135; 129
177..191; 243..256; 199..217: -1.9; 116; 136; 123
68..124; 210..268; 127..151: 1.1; 124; 135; 127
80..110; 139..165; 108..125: -1.2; 123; 109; 117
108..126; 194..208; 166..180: 2.6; 125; 139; 134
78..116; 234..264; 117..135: 0.5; 124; 135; 126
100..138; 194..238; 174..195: 2.2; 124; 136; 132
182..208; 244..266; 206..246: -0.2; 129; 137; 133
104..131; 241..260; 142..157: 2.7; 125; 136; 128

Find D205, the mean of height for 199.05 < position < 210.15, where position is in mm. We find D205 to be 138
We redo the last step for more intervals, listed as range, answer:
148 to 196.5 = 110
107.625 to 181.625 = 116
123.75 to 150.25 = 122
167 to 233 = 127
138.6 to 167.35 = 109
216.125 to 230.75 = 136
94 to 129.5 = 124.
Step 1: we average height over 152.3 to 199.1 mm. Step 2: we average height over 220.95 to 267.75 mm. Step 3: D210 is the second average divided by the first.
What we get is 1.2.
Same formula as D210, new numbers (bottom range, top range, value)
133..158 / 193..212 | 1.24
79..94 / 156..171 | 0.85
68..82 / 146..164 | 0.82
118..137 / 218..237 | 1.08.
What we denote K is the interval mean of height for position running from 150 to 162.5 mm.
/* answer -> 97.3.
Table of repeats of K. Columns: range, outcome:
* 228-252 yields 132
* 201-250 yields 134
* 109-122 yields 127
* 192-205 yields 138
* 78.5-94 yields 124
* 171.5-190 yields 114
